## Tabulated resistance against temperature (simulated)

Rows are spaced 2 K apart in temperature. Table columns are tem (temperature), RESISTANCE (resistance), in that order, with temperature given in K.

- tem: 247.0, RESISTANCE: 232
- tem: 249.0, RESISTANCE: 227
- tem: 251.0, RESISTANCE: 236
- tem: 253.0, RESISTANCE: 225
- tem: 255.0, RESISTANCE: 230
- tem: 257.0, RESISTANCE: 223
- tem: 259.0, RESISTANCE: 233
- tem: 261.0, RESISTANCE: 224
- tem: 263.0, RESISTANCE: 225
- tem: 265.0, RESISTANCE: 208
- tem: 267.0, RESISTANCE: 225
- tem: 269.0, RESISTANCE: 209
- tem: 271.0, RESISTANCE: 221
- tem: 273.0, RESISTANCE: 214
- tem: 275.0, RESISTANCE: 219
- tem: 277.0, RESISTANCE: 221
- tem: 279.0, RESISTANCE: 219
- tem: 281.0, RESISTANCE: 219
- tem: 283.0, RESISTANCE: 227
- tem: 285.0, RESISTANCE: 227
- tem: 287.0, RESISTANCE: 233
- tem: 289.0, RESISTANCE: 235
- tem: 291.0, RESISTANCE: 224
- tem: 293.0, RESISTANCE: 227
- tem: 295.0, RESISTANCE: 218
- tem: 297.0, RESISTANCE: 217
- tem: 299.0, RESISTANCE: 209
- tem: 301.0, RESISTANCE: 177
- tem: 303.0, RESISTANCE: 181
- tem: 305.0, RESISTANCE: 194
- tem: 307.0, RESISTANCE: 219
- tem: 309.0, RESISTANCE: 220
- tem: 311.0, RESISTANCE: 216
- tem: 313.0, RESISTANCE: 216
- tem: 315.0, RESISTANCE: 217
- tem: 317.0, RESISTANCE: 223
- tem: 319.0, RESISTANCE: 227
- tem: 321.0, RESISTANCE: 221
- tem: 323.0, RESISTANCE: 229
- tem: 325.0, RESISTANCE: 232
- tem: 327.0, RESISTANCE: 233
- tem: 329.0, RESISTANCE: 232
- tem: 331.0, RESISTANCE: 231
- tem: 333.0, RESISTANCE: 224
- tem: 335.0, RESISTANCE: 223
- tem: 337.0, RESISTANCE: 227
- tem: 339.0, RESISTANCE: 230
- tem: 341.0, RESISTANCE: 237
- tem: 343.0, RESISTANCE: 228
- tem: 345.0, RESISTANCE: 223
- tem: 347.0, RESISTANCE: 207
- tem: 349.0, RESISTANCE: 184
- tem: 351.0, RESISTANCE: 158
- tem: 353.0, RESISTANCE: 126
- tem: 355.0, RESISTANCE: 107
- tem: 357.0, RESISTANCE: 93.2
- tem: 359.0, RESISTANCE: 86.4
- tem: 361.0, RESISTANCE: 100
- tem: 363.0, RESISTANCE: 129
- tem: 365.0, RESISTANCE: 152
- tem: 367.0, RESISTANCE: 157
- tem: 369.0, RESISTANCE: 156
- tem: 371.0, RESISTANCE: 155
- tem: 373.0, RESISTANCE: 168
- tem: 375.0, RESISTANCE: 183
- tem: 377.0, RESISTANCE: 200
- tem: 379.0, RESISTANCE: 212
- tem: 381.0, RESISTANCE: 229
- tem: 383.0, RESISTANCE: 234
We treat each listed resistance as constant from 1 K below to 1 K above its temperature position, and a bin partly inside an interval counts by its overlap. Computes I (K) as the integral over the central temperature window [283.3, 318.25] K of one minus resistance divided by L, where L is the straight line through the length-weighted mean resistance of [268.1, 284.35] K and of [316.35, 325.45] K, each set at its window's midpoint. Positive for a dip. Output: 1.20 K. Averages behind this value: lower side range 219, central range 215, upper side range 226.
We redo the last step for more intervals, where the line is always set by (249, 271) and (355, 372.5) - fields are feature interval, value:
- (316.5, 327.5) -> -4.01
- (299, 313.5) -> -1.78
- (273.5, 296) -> -2.62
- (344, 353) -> -2.69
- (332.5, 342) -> -4.70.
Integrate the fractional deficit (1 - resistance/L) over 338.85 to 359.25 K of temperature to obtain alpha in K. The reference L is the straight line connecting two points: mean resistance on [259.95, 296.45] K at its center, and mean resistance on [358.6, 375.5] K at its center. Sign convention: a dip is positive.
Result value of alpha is -1.32 K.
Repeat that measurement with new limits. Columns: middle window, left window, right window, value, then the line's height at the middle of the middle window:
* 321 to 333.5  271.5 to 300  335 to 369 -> -2.8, 187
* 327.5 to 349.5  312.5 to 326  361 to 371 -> -3.8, 191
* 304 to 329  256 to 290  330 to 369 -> -3.4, 195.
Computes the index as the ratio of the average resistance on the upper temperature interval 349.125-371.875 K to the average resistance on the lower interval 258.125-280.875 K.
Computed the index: 0.60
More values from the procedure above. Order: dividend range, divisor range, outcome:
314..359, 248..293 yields 0.90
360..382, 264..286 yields 0.76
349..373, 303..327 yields 0.61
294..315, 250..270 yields 0.93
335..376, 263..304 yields 0.77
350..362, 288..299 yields 0.50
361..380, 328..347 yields 0.72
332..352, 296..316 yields 1.04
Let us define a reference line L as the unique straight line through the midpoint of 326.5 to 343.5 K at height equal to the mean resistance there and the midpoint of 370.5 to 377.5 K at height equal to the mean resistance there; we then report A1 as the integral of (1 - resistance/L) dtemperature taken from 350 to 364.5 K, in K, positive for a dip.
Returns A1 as 6.09 K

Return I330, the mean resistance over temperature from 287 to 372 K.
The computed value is 196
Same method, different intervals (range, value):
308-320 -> 220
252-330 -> 220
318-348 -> 227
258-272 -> 221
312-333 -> 226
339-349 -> 220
